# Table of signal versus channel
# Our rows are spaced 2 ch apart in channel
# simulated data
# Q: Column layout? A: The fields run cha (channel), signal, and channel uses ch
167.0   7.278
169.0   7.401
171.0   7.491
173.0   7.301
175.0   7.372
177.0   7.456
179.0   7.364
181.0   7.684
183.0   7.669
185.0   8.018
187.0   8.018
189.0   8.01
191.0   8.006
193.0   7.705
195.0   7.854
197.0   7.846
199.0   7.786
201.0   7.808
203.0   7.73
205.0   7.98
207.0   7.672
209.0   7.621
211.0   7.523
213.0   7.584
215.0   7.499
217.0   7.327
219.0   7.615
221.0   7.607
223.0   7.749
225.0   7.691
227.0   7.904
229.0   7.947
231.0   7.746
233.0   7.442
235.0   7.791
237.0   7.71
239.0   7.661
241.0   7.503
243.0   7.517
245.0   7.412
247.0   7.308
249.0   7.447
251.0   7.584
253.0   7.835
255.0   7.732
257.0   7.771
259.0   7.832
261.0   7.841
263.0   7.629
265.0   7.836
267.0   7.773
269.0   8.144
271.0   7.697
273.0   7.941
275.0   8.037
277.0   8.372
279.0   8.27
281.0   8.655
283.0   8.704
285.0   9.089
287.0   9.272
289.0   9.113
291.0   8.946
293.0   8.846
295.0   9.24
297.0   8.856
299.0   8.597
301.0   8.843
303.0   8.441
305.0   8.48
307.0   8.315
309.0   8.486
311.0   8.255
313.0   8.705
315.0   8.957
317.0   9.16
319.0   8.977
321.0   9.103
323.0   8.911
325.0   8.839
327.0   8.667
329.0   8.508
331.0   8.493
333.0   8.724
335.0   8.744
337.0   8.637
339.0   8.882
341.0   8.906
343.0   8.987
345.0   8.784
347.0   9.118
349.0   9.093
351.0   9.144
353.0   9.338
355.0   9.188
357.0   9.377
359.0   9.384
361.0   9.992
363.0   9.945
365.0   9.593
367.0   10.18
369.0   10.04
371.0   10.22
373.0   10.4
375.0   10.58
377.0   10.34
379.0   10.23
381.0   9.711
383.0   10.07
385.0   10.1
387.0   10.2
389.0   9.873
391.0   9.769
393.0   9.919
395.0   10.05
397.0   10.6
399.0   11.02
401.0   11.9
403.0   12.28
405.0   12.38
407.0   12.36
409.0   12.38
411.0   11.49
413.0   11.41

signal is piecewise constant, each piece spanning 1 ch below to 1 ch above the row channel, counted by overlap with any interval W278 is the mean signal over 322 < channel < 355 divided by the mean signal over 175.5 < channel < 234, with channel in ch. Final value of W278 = 1.1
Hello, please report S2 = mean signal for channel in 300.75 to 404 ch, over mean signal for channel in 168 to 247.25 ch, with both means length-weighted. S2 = 1.2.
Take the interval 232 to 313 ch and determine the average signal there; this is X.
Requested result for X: 8.16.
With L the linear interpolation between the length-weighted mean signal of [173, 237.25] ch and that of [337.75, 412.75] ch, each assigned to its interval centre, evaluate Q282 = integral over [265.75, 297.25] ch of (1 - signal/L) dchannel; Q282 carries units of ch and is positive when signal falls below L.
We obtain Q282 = 1.0 ch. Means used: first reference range 7.7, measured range 8.55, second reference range 10.2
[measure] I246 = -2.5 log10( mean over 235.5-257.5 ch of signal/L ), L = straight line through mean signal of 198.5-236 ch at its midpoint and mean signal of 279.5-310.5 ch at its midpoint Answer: 0.07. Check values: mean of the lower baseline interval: 7.68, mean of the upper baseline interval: 8.78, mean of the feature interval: 7.59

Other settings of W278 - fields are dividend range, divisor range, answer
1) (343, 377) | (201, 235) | 1.26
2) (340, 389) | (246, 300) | 1.18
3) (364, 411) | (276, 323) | 1.21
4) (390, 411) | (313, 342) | 1.28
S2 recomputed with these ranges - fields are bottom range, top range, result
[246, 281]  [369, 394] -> 1.29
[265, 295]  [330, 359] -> 1.06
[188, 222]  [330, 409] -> 1.29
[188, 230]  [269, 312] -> 1.11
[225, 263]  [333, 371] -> 1.21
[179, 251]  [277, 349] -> 1.14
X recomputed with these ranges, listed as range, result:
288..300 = 8.93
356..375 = 9.94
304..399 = 9.38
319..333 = 8.77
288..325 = 8.79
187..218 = 7.74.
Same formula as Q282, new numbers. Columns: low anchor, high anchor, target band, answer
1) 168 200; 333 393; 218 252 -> 2.50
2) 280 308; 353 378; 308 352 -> 2.55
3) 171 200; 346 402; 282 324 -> 1.37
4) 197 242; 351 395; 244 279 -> 2.12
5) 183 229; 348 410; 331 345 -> 1.32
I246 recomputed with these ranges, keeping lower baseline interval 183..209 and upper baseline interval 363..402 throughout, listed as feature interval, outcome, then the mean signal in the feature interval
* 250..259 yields 0.115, 7.74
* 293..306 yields 0.052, 8.75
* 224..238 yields 0.075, 7.75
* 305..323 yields 0.075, 8.74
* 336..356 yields 0.089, 9.01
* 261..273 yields 0.122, 7.83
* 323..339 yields 0.106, 8.69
